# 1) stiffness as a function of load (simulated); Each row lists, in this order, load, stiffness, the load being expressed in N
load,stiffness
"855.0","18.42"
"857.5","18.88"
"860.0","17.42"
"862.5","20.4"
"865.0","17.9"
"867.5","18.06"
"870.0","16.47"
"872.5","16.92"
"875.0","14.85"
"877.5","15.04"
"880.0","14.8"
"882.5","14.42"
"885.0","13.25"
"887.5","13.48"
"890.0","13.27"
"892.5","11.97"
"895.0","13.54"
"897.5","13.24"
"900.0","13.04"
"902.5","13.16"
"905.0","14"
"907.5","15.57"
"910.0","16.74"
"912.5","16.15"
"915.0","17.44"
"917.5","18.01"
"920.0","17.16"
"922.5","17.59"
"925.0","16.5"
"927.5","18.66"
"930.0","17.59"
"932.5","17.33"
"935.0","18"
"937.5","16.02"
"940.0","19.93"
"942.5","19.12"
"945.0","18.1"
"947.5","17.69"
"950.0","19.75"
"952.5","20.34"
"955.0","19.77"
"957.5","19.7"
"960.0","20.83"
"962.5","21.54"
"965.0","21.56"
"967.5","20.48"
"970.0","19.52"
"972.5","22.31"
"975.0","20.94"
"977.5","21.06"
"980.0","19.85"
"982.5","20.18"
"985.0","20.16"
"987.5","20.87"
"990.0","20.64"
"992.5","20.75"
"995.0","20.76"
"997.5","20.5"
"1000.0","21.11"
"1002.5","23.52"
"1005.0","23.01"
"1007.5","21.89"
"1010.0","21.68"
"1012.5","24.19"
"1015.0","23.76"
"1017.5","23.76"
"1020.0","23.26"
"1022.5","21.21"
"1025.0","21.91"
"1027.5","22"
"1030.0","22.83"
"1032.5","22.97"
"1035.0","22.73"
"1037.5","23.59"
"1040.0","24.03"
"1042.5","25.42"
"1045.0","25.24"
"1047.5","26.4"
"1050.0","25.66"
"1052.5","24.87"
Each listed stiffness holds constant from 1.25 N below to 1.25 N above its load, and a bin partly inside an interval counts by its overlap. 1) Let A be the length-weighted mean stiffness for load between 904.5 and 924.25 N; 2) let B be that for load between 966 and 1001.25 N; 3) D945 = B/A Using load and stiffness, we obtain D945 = 1.2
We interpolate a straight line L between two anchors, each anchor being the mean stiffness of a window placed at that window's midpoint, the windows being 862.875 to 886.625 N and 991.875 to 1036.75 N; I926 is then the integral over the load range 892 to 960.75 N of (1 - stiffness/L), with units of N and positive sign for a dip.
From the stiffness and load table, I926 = 4.8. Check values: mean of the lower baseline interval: 15.9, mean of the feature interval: 17.1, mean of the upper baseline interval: 22.4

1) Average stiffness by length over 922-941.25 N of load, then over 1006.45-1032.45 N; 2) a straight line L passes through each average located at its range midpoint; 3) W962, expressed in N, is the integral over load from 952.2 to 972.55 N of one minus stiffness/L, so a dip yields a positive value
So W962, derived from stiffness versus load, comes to -1.2 N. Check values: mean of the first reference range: 17.7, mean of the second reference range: 22.7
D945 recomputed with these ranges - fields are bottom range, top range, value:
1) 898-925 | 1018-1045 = 1.46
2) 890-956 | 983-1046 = 1.34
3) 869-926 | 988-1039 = 1.48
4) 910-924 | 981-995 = 1.19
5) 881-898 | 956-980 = 1.56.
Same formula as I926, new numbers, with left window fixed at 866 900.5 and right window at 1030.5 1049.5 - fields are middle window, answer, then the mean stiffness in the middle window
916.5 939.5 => -0.27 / 17.5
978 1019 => 0.16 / 21.7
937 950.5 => -0.14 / 18.5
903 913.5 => 0.43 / 15.4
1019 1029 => 0.53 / 22.1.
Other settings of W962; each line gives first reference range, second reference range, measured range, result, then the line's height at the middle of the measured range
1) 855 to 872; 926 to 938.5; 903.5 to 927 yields 1.43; 17.7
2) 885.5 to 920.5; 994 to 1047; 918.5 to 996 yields -4.43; 18.5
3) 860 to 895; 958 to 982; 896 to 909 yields 2.35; 16.9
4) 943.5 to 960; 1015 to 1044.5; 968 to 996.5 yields 0.26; 20.8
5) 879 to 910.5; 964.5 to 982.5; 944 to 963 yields -0.67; 19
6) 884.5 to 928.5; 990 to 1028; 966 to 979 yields -0.78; 19.7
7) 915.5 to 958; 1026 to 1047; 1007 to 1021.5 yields -0.42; 22.5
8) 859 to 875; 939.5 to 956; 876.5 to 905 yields 7.12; 18.1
